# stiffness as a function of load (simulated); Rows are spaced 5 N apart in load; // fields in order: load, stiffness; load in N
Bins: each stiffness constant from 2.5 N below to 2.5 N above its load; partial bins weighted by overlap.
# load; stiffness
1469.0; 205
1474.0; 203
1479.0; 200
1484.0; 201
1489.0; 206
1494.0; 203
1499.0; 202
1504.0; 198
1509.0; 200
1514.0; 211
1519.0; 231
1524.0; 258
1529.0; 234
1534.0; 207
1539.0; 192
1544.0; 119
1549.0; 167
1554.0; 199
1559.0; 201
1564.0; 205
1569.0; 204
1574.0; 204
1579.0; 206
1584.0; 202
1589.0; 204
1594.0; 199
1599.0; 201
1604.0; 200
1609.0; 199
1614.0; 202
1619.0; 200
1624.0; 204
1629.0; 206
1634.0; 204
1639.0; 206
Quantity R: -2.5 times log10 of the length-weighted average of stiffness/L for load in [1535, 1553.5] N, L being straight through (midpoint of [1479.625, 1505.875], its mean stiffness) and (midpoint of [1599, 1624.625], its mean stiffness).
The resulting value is 0.20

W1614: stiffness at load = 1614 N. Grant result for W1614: 202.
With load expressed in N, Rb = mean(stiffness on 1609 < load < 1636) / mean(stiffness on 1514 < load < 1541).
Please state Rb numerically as 0.9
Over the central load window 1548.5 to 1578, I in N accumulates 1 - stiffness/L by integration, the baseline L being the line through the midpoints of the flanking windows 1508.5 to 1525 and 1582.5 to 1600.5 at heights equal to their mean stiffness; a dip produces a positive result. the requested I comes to 1.6 N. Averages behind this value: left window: 225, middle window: 199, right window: 202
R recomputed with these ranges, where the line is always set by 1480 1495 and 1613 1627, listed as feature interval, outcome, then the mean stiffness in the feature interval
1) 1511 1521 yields -0.09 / 219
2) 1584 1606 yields 0.01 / 201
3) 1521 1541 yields -0.11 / 224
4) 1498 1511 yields 0.02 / 200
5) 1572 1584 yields -0.01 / 204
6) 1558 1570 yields -0.01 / 204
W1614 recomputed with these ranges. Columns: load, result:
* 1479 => 200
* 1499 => 202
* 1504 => 198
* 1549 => 167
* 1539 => 192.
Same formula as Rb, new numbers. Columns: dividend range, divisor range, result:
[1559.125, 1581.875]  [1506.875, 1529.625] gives 0.90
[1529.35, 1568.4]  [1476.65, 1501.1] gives 0.93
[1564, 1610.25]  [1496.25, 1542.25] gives 0.95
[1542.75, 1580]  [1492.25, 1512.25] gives 0.94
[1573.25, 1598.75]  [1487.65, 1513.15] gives 1.00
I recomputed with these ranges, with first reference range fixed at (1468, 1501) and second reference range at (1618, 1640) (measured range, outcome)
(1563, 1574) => -0.04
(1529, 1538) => -0.39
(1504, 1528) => -2.33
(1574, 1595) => 0.06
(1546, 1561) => 1.27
